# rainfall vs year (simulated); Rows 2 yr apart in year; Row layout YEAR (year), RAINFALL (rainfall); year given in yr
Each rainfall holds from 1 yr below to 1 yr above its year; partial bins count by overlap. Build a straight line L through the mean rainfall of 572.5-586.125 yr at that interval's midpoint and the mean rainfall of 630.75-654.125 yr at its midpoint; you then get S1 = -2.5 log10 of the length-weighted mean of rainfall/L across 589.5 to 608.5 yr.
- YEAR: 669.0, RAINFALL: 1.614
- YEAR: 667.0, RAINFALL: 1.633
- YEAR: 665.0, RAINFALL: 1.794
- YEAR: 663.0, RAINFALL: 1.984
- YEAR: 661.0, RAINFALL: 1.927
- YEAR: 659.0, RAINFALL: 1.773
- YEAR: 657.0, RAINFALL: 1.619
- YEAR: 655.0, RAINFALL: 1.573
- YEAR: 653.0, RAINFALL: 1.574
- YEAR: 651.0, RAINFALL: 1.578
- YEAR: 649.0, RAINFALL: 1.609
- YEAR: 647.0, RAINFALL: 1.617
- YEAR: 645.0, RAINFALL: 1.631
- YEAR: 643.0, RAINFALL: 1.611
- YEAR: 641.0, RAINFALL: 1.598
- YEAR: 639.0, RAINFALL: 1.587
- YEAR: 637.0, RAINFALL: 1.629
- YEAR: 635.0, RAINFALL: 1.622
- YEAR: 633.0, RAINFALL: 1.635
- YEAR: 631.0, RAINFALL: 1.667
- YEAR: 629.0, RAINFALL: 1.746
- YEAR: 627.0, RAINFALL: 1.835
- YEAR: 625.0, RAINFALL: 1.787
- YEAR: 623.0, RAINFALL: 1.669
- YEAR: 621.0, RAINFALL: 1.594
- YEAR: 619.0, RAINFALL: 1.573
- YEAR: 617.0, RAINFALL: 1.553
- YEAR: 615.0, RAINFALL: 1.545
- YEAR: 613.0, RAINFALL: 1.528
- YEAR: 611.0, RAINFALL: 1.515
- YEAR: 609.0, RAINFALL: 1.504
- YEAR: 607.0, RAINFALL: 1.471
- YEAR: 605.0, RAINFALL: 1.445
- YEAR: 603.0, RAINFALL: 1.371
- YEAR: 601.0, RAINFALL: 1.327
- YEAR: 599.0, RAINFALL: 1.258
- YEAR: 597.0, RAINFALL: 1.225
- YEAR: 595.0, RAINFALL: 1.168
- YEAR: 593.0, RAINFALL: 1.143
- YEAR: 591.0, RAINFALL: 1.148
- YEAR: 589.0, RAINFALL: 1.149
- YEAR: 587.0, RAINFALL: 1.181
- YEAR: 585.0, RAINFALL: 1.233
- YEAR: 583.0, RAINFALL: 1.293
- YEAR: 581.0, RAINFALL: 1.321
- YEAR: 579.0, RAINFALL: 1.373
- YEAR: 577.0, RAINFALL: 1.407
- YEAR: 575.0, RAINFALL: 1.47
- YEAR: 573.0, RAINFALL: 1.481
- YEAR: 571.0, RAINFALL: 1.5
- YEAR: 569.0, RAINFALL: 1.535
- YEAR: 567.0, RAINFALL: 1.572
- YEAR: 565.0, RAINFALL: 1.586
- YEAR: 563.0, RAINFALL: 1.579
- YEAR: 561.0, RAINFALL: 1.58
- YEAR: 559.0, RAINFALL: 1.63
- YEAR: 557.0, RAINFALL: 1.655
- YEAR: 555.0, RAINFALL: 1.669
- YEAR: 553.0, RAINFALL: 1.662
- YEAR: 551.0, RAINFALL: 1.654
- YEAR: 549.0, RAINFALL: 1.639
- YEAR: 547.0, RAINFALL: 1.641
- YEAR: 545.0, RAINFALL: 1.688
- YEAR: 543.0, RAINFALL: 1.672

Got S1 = 0.12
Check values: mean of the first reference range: 1.36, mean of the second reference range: 1.61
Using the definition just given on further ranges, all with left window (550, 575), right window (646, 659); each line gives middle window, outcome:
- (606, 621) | 0.05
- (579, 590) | 0.26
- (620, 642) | -0.04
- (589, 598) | 0.34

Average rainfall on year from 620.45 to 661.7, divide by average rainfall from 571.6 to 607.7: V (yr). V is 1.27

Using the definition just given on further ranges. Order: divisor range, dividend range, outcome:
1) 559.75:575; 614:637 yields 1.07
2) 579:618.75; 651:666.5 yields 1.29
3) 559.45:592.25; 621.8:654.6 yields 1.18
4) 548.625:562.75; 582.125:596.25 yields 0.72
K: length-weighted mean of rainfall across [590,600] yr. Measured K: 1.19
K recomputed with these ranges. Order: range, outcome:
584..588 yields 1.21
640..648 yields 1.61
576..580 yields 1.39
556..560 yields 1.64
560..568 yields 1.58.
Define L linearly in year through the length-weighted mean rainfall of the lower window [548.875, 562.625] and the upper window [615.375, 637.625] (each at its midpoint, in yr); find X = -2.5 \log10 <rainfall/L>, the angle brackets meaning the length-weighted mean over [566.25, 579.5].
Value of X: 0.11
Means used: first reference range 1.64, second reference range 1.66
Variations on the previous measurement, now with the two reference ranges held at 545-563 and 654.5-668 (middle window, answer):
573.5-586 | 0.227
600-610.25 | 0.191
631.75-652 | 0.084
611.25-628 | 0.056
